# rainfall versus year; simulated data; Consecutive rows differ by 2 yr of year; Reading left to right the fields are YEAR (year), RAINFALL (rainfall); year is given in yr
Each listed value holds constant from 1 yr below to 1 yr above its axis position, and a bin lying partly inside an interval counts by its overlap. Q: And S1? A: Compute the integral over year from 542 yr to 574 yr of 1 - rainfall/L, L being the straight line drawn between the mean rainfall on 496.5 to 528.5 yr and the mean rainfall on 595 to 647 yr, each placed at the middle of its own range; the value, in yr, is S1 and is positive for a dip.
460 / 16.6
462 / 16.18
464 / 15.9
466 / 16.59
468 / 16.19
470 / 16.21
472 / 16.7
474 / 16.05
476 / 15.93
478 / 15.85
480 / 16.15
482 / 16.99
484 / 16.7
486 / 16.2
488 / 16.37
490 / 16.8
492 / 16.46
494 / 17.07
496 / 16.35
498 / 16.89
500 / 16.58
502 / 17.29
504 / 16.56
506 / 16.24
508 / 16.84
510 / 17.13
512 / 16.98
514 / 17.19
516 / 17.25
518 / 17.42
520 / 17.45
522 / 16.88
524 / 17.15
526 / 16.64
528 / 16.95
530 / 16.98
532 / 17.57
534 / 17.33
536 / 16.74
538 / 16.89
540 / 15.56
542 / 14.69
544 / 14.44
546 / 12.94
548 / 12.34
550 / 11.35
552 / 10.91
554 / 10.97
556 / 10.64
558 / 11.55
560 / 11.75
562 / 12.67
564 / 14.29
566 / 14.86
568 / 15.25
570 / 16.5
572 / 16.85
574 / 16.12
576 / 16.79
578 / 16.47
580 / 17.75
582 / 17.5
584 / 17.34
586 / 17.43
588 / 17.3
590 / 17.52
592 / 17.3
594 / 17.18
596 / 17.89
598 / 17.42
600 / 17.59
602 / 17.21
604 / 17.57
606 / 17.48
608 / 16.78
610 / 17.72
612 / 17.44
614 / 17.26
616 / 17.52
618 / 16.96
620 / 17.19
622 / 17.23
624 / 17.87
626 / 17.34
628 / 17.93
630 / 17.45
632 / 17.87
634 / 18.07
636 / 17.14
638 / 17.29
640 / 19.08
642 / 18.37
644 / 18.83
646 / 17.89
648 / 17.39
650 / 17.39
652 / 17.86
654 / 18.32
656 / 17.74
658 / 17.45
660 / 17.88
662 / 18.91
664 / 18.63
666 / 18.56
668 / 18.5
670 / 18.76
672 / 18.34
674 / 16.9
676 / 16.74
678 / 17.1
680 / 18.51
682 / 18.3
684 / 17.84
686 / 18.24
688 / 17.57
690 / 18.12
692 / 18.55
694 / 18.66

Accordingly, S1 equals 7.3 yr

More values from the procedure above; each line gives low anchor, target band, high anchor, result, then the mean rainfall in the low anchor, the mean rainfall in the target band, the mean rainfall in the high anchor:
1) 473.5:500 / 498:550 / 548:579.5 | -3.83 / 16.5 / 16.3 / 13.8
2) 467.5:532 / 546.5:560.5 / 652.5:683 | 4.69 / 16.7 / 11.4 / 18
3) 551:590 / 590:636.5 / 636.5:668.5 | -2.44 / 15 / 17.5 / 18.1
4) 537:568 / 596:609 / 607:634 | -0.87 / 13.1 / 17.4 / 17.5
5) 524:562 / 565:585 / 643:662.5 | -1.56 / 14.3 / 16.5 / 17.9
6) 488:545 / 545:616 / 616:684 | 6.84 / 16.7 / 15.6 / 17.9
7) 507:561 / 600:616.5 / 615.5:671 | -0.33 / 15.2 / 17.4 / 17.9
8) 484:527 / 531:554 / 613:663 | 3.55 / 16.8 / 14.5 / 17.8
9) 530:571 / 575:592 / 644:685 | -2.34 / 14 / 17.3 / 18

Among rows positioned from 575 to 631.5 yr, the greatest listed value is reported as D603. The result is 17.93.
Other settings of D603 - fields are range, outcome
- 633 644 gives 19.08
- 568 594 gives 17.75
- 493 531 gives 17.45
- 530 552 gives 17.57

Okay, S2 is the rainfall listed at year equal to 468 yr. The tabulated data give 16.19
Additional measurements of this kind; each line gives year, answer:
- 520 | 17.45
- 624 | 17.87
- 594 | 17.18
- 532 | 17.57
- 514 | 17.19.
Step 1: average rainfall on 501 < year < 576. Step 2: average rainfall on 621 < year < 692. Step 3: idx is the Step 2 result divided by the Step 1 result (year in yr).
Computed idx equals 1.17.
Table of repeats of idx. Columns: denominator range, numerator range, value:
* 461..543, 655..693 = 1.08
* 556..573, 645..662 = 1.27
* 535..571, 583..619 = 1.28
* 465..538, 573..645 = 1.04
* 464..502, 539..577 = 0.83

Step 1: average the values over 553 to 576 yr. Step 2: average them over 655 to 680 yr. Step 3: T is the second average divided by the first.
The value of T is 1.29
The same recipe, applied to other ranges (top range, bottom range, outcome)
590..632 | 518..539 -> 1.02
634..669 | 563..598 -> 1.08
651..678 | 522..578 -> 1.22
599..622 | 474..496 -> 1.06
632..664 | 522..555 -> 1.20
